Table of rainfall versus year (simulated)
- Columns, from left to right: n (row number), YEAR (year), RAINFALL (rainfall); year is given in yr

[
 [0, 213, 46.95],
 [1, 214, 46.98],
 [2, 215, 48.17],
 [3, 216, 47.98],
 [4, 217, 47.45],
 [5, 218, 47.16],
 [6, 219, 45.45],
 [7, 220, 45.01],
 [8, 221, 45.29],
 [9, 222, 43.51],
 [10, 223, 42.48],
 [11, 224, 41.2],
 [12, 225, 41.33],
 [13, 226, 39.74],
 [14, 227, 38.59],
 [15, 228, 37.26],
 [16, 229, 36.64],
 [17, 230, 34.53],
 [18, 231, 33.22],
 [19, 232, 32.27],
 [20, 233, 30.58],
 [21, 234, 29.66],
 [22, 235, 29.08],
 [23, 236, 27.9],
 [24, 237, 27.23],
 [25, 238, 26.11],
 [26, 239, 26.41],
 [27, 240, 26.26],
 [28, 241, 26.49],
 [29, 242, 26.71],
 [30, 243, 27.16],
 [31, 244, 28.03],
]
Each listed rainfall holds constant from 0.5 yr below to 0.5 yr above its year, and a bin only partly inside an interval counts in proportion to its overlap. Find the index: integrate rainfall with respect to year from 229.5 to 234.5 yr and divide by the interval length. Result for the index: 32.1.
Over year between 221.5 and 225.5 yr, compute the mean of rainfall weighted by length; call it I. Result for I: 42.1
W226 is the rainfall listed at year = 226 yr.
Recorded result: 39.74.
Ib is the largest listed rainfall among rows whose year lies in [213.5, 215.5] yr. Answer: 48.17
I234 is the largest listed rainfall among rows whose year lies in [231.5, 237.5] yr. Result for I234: 32.27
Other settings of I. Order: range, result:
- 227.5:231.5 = 35.4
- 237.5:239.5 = 26.3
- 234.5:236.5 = 28.5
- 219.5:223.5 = 44.1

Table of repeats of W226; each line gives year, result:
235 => 29.08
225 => 41.33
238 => 26.11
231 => 33.22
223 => 42.48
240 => 26.26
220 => 45.01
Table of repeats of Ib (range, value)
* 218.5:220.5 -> 45.45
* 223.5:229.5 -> 41.33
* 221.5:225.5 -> 43.51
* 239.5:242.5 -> 26.71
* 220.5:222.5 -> 45.29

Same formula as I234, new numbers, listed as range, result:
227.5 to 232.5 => 37.26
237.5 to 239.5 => 26.41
